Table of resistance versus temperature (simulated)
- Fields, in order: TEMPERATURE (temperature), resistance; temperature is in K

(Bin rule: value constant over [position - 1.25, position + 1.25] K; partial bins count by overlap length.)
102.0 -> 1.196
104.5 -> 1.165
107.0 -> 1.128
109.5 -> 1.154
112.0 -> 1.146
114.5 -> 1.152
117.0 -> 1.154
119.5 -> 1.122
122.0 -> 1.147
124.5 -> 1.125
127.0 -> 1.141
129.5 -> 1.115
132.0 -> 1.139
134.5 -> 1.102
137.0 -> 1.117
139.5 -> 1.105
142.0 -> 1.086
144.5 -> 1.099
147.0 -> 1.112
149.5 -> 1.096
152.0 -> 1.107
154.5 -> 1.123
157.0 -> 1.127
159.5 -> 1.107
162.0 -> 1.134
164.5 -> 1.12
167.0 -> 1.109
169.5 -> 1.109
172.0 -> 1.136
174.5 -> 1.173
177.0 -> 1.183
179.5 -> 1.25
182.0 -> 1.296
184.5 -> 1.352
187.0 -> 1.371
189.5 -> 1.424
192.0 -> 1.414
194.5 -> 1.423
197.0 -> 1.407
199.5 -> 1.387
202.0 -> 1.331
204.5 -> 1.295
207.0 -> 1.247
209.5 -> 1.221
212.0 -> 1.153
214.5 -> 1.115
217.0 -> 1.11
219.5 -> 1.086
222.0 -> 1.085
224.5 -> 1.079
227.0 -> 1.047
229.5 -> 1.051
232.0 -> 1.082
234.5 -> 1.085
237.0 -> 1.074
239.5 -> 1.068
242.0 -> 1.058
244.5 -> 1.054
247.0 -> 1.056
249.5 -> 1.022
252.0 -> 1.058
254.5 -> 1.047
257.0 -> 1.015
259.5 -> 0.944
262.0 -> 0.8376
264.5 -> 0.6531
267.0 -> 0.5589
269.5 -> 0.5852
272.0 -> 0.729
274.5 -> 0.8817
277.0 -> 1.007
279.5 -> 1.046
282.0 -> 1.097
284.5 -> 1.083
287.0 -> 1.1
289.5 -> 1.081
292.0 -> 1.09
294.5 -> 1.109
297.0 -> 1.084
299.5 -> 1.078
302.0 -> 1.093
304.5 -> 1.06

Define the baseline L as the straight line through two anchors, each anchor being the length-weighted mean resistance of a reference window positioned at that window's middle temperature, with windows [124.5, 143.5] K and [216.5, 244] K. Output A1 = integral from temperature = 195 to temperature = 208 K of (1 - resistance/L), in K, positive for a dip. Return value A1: -3.0 K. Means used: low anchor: 1.12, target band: 1.34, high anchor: 1.07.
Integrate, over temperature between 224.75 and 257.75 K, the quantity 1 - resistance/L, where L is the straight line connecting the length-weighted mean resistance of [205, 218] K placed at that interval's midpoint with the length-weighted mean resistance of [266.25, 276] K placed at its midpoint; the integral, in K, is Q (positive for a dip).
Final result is -4.3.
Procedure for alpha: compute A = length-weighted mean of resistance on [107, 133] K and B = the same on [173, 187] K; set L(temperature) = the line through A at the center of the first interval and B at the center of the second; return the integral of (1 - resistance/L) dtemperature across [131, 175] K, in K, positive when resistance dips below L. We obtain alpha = 3.26 K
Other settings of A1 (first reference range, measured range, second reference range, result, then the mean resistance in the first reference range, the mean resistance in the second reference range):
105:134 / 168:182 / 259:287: -1.9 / 1.14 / 0.865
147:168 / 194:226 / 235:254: -4.1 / 1.12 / 1.06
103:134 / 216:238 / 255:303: -1.4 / 1.14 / 0.952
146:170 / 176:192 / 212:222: -3.0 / 1.11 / 1.11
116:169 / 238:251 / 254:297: -1.0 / 1.12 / 0.936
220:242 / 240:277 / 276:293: 5.9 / 1.07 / 1.07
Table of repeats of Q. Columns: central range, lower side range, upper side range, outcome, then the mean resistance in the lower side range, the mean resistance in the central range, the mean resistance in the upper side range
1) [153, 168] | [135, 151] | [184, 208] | 0.9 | 1.1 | 1.12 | 1.37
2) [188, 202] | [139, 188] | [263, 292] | -4.1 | 1.16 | 1.4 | 0.901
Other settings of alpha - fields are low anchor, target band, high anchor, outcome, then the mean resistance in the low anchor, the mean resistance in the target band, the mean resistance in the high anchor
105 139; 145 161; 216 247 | 0.07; 1.13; 1.11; 1.07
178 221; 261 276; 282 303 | 5.65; 1.29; 0.71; 1.09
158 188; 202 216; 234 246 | -1.12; 1.19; 1.22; 1.07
